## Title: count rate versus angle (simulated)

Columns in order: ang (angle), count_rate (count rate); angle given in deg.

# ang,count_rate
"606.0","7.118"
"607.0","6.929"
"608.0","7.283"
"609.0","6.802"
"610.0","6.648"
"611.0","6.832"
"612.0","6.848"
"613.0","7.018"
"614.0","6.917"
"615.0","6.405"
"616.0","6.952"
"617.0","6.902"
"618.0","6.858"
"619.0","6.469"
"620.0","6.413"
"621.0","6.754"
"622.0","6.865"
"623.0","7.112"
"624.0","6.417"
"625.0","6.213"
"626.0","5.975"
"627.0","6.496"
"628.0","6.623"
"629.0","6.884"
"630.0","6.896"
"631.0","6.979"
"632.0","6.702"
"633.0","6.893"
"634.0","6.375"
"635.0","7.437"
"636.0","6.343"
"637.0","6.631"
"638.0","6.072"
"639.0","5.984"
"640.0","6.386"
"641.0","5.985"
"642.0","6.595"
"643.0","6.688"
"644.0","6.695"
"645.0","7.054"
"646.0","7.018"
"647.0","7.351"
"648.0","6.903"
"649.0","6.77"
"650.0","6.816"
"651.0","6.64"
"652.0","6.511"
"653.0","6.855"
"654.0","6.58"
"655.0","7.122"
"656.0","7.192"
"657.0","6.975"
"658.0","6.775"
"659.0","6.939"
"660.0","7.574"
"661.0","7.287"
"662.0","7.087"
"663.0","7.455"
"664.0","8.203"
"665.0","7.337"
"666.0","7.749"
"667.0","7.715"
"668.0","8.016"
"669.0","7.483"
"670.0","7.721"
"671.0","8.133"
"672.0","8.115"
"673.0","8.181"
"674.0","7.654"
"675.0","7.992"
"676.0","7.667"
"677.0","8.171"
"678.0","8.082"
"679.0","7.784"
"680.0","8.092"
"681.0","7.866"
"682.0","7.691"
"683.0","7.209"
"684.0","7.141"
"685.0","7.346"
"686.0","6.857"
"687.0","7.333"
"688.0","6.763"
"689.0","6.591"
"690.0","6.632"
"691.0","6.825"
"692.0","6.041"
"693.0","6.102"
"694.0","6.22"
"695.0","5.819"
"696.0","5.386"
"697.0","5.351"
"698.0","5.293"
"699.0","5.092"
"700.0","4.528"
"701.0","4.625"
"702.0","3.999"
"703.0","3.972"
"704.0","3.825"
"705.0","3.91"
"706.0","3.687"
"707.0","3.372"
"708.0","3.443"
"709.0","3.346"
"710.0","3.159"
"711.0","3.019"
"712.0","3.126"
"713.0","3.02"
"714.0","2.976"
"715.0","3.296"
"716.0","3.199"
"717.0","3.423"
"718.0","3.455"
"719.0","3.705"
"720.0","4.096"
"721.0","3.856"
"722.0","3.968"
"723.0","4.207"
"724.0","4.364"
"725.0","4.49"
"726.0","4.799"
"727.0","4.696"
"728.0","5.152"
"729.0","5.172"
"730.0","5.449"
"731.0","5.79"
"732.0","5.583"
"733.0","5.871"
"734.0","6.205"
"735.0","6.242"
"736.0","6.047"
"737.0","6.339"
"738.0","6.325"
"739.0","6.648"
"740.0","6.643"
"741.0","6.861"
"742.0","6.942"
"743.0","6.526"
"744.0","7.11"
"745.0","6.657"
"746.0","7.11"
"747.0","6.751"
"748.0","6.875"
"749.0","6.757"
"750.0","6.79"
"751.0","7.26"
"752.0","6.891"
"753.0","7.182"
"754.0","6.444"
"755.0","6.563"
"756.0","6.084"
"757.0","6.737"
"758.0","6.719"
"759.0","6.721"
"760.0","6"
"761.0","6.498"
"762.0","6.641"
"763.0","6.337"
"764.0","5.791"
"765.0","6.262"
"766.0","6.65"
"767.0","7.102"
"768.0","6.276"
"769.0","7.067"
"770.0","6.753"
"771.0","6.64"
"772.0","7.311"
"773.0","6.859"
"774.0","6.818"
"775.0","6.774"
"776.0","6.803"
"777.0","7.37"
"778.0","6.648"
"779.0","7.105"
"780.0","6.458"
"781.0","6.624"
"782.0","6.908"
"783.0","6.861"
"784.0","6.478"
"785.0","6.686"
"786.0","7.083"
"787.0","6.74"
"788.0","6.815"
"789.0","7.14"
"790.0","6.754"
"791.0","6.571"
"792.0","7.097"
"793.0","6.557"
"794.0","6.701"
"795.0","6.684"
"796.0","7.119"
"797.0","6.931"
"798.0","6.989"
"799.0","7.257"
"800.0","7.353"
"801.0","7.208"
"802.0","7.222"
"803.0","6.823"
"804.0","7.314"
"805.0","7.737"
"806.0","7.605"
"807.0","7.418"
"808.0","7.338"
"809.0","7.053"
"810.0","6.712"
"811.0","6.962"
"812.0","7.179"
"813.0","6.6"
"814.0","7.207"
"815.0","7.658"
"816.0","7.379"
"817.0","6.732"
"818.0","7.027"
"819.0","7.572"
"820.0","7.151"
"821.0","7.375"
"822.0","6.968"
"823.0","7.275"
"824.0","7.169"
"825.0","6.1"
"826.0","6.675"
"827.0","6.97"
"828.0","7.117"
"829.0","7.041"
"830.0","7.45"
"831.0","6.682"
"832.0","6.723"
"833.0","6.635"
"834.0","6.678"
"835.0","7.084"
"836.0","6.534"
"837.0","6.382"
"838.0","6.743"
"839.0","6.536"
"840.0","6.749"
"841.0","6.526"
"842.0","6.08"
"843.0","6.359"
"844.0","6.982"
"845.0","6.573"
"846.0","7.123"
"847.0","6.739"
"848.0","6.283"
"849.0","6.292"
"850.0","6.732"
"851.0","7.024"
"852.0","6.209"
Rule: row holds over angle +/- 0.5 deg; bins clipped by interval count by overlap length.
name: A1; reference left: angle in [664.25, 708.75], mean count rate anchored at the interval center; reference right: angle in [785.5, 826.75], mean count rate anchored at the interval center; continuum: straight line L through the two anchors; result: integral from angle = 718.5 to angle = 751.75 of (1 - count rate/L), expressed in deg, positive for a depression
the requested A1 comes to 4.5 deg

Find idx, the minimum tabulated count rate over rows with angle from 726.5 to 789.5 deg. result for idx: 4.696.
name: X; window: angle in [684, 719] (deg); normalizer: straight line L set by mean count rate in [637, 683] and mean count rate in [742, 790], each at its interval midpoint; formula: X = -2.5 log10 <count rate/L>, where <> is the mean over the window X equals 0.43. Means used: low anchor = 7.26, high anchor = 6.74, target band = 4.76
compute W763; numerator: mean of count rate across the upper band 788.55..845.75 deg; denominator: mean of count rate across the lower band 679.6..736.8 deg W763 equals 1.37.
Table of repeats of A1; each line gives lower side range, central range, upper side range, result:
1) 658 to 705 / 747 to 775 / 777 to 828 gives 1.08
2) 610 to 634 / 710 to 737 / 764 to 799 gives 9.28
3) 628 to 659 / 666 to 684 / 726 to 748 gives -3.53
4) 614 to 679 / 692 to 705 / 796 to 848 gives 3.70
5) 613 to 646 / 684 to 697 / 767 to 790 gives 0.47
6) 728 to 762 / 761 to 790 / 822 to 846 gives -0.81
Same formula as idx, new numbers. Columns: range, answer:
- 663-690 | 6.591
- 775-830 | 6.1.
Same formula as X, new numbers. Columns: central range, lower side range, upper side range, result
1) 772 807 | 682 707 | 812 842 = -0.06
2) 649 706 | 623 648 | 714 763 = -0.08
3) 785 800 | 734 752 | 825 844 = -0.03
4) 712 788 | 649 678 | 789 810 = 0.20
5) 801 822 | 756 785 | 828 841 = -0.07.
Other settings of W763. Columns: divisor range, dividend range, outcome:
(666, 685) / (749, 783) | 0.86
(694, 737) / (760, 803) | 1.54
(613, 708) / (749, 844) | 1.03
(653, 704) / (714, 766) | 0.84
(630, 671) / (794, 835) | 1.01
